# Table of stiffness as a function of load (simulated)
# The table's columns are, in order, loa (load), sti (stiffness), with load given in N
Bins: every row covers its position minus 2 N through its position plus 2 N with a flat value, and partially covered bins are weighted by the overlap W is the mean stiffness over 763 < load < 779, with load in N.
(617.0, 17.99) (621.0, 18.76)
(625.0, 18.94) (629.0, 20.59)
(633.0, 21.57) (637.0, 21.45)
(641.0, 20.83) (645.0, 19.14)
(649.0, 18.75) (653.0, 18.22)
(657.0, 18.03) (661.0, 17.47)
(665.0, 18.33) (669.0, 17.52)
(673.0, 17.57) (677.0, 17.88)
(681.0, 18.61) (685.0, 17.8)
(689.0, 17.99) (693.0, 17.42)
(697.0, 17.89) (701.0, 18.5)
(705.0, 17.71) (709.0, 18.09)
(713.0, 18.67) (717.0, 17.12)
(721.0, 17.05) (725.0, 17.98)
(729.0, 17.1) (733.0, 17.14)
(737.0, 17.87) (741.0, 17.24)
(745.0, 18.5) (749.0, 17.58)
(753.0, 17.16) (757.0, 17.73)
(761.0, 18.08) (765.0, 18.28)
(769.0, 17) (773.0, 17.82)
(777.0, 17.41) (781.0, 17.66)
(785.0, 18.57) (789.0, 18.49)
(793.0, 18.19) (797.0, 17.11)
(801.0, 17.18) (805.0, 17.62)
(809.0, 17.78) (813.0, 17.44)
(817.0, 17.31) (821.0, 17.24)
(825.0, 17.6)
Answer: 17.6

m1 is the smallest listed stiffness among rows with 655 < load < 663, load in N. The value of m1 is 17.47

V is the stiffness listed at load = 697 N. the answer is 17.89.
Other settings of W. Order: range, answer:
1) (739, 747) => 17.9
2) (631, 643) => 21.3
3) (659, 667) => 17.9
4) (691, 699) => 17.7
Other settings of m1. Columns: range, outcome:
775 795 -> 17.41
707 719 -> 17.12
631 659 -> 18.03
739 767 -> 17.16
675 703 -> 17.42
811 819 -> 17.31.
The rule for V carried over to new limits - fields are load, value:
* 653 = 18.22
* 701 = 18.5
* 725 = 17.98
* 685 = 17.8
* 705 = 17.71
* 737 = 17.87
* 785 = 18.57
